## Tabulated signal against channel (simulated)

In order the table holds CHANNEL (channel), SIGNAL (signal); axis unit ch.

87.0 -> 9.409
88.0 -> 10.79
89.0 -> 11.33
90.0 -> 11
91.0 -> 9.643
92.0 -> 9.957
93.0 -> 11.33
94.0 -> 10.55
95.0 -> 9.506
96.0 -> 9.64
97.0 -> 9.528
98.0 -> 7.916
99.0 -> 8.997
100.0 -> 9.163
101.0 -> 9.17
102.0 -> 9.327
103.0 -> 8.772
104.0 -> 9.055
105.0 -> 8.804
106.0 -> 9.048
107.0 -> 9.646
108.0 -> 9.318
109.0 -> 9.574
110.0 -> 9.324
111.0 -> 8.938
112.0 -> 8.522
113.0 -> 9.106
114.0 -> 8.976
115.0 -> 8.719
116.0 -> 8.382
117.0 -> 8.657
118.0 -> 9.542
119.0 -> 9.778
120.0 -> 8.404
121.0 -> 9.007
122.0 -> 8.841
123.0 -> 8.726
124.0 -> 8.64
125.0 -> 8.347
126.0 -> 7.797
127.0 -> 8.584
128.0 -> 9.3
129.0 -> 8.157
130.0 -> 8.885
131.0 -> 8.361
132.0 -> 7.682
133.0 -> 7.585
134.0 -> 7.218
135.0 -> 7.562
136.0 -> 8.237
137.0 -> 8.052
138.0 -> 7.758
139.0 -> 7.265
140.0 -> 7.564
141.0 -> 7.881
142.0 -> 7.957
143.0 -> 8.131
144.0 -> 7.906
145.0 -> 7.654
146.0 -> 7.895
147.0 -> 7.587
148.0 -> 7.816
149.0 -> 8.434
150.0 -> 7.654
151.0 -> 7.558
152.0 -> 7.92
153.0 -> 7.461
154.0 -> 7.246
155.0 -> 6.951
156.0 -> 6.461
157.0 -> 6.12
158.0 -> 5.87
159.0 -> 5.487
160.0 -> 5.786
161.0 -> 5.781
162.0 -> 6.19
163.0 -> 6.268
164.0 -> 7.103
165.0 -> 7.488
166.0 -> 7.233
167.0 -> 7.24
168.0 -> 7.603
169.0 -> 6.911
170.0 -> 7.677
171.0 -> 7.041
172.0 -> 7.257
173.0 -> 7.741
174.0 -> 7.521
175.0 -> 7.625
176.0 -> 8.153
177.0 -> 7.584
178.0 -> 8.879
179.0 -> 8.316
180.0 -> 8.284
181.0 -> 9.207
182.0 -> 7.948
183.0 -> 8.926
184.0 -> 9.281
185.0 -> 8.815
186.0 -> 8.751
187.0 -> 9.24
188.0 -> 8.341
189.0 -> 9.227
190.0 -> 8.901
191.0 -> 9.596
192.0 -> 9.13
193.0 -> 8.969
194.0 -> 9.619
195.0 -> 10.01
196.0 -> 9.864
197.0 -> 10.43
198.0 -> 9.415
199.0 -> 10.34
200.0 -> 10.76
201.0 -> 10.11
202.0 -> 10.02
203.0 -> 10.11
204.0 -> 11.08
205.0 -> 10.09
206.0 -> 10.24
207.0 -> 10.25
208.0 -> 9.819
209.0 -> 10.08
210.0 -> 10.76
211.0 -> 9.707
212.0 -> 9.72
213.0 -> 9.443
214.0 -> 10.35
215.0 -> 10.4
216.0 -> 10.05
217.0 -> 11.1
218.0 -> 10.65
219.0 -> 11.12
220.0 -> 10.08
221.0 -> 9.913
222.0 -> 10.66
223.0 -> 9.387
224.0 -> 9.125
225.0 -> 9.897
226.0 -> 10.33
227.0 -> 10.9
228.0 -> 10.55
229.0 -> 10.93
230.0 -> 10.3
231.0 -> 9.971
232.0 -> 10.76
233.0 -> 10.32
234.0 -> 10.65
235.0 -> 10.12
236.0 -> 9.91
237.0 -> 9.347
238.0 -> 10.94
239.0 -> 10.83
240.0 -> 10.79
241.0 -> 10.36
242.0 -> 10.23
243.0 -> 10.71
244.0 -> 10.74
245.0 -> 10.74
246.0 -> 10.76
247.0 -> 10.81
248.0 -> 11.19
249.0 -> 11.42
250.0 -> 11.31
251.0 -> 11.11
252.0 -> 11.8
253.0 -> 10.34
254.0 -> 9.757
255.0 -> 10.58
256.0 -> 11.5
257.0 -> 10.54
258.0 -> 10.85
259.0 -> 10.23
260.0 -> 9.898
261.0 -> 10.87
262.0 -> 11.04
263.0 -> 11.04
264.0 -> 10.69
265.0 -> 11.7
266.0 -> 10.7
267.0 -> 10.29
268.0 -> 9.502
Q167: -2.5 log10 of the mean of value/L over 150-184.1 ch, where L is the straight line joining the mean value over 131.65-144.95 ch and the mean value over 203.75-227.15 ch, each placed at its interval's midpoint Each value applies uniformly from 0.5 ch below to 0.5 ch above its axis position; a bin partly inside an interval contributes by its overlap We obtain 0.18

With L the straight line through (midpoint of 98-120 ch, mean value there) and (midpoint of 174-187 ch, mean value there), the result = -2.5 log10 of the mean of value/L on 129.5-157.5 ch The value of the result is 0.15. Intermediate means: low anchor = 9.04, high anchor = 8.47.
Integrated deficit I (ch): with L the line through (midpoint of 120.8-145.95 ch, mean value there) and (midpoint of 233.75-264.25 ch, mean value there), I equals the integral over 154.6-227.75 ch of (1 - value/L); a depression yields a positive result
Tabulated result 4.5 ch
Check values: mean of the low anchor 8.11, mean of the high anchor 10.7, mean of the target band 8.87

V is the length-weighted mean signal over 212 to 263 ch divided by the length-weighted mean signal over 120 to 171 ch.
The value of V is 1.39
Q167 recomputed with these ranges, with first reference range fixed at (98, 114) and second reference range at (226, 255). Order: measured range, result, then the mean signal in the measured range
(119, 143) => 0.144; 8.2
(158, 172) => 0.402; 6.74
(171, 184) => 0.215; 8.12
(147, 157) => 0.278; 7.44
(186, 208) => 0.038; 9.77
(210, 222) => 0.007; 10.3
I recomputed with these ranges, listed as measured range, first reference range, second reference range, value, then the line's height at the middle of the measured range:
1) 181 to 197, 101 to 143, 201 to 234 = 1.0 ch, 9.75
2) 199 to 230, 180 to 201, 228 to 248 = -1.1 ch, 9.92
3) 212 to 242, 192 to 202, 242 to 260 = 0.3 ch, 10.4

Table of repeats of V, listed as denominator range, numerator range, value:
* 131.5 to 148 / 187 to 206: 1.26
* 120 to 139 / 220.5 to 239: 1.24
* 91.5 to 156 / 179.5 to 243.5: 1.17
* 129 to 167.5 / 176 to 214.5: 1.29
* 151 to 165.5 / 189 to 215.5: 1.51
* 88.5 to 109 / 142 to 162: 0.74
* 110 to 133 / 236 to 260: 1.23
